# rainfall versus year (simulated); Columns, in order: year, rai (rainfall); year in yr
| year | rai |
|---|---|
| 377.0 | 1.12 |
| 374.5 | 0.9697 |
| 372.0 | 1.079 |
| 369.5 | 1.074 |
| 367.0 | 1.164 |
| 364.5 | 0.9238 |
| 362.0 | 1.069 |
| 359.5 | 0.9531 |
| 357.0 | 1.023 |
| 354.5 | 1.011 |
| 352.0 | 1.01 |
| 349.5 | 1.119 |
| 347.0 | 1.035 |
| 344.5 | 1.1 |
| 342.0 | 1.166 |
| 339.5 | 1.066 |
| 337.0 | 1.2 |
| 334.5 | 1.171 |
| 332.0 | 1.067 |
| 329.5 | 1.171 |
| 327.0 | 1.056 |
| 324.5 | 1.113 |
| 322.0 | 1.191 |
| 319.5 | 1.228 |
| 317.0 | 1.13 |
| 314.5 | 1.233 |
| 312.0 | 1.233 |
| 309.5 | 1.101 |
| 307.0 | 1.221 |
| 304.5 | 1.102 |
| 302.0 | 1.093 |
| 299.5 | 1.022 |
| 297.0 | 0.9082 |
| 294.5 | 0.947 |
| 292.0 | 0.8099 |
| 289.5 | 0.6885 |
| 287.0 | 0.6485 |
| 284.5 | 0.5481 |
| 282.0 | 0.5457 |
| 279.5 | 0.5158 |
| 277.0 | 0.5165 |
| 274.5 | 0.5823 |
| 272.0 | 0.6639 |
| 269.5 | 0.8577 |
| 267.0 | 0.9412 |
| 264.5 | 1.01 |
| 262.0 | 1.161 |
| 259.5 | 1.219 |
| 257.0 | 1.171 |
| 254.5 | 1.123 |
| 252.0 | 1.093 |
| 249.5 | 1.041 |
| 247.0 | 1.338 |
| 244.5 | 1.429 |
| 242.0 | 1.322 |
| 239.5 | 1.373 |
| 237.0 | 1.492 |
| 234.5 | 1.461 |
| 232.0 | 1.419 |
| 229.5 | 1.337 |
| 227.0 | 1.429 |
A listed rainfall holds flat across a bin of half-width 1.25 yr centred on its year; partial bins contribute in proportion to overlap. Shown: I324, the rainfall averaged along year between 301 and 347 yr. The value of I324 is 1.14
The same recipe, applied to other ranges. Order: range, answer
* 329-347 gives 1.13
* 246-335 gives 0.982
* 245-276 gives 1.02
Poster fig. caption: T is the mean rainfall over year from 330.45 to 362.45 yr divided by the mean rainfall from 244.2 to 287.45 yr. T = 1.2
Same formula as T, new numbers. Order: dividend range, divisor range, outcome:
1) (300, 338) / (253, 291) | 1.41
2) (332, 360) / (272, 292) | 1.81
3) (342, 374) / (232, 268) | 0.85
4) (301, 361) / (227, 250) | 0.81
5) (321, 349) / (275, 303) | 1.51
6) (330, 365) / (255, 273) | 1.06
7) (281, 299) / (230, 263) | 0.58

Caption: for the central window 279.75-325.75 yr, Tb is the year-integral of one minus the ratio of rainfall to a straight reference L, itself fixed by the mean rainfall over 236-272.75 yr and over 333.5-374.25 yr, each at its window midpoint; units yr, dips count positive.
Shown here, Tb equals 5.5 yr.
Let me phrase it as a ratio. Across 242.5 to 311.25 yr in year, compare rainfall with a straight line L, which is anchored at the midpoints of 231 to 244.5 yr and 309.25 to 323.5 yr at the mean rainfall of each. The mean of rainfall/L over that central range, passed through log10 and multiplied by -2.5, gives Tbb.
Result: 0.35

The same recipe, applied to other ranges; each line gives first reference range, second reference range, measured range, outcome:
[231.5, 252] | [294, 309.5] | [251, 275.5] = 0.25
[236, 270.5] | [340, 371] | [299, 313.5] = -0.02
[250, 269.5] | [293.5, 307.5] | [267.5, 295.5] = 0.50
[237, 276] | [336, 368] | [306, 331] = -0.09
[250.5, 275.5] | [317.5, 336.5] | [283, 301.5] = 0.30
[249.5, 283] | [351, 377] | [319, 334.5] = -0.16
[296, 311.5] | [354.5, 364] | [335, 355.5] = -0.07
